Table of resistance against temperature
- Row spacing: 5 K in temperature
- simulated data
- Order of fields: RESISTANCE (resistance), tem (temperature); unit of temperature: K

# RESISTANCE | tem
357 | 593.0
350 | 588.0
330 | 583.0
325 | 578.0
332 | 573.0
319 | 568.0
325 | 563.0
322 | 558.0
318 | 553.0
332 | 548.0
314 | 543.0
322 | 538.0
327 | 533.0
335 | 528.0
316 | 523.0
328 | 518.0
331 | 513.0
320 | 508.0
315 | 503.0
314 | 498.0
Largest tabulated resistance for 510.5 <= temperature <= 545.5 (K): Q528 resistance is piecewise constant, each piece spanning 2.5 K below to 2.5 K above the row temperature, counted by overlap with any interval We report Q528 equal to 335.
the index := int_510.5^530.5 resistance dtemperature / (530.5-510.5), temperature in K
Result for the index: 328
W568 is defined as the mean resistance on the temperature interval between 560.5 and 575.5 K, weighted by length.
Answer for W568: 325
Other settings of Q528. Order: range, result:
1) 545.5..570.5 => 332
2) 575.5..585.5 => 330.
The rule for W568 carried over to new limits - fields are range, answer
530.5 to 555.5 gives 323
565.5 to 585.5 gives 326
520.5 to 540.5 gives 325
